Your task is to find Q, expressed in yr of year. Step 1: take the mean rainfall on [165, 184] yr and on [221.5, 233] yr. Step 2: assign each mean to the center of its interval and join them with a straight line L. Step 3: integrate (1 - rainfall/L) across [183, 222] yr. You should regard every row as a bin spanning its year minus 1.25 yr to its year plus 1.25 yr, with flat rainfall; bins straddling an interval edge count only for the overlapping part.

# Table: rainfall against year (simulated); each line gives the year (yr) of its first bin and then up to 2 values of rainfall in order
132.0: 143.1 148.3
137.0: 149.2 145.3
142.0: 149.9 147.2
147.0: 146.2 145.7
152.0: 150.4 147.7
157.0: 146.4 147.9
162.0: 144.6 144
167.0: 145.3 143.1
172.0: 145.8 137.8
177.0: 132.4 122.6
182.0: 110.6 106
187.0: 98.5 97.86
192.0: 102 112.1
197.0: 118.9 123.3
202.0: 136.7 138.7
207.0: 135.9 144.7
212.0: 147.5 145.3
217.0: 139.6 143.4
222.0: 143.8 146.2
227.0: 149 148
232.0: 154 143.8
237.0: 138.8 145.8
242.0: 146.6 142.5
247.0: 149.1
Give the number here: 4.2 yr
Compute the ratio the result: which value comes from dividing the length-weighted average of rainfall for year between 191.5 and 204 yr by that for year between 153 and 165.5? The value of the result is 0.8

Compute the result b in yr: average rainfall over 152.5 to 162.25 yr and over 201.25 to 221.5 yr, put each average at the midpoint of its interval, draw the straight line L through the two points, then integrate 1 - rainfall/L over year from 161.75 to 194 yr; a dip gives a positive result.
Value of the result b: 4.6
